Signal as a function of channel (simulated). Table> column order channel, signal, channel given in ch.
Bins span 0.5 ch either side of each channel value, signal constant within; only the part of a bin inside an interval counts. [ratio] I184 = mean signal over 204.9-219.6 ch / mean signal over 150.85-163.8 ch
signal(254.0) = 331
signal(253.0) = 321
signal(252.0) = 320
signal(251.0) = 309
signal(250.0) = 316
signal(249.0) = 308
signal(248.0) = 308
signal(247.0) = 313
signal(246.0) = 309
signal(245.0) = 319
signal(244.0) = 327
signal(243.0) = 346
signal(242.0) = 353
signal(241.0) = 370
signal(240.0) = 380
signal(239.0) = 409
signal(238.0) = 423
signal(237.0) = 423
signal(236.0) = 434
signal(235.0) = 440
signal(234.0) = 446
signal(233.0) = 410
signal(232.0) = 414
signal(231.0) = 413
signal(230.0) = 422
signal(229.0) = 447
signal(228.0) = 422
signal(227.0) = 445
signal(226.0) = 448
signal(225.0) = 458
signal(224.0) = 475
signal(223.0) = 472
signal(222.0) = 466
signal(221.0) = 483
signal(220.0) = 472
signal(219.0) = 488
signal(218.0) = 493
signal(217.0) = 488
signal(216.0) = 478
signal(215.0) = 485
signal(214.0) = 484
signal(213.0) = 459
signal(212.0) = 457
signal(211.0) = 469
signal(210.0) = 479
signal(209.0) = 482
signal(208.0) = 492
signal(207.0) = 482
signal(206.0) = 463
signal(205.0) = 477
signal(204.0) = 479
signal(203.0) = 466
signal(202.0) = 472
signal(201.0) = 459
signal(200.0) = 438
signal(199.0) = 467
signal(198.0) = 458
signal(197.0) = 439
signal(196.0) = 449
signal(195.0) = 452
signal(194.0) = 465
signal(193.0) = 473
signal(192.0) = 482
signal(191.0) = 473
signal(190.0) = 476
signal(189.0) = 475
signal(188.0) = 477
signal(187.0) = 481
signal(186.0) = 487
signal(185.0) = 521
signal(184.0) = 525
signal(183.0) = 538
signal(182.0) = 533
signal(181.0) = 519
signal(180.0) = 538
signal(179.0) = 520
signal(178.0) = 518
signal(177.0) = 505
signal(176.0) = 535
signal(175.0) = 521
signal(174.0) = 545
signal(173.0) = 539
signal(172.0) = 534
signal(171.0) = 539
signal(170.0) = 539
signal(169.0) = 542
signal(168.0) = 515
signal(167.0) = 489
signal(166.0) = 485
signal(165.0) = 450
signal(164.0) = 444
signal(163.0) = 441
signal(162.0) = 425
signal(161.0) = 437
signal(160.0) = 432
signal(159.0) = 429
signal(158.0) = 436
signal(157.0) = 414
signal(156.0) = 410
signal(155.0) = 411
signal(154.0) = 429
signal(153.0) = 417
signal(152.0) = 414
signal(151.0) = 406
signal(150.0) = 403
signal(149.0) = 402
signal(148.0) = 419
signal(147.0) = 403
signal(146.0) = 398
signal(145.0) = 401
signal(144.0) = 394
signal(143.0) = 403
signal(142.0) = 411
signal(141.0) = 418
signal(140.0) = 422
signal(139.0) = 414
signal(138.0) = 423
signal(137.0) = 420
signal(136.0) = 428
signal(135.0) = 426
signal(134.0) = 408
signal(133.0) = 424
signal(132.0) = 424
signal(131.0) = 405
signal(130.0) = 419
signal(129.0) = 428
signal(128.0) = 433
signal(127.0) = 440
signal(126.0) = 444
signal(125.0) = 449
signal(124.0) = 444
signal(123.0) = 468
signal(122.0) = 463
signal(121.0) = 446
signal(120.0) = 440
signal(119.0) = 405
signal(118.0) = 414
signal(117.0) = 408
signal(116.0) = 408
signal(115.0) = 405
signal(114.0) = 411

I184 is 1.13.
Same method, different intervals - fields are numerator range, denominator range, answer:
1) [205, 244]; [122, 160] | 1.06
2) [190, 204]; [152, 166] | 1.07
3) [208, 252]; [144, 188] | 0.89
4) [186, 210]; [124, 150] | 1.12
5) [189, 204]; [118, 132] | 1.06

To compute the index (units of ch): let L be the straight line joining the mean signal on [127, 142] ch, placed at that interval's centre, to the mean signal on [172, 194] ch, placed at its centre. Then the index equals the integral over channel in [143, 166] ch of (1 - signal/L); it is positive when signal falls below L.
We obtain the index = 1.9 ch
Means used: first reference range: 421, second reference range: 508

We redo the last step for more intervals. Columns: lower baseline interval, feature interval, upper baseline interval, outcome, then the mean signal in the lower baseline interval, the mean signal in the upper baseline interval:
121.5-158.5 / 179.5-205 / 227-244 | -4.2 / 421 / 408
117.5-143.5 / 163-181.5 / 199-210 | -2.5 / 428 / 471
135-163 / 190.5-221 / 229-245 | -4.9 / 416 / 400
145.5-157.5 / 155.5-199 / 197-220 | -4.7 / 410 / 473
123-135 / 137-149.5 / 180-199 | 1.0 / 430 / 486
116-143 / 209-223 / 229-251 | -3.3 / 427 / 376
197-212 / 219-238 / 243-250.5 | -3.1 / 469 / 316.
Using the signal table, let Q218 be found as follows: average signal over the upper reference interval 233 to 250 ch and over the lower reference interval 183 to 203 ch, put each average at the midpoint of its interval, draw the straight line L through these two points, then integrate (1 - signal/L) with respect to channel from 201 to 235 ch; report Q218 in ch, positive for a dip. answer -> -3.5 ch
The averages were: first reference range 474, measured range 463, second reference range 369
